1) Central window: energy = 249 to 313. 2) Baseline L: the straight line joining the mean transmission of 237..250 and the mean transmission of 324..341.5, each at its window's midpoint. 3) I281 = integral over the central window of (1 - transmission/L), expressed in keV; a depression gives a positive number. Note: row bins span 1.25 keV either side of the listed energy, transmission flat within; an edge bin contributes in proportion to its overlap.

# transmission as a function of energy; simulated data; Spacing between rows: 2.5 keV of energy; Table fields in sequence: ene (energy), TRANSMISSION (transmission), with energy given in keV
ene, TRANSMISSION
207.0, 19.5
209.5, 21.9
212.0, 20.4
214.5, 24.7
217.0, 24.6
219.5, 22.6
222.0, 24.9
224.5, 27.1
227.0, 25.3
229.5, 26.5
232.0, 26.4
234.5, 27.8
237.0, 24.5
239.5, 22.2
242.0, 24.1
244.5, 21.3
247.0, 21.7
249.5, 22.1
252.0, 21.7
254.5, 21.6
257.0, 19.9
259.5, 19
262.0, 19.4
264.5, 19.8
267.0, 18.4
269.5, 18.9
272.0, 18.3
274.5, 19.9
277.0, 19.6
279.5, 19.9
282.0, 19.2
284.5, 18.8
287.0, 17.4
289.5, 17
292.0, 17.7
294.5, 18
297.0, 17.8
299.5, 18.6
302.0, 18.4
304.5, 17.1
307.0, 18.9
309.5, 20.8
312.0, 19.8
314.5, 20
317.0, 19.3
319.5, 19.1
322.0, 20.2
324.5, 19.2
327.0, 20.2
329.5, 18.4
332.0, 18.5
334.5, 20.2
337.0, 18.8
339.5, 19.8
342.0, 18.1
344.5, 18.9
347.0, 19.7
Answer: 6.1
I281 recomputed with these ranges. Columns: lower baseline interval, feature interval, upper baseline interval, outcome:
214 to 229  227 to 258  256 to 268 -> -1.91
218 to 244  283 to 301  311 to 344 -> 2.94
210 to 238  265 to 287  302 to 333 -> 2.74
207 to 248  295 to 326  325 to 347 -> 1.81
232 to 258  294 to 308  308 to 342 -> 1.63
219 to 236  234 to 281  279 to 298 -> 2.50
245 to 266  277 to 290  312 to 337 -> 0.97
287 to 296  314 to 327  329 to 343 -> -0.77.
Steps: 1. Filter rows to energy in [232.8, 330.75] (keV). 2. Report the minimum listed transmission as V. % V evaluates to 17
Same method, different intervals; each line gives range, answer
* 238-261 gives 19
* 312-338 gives 18.4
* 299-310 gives 17.1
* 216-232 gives 22.6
